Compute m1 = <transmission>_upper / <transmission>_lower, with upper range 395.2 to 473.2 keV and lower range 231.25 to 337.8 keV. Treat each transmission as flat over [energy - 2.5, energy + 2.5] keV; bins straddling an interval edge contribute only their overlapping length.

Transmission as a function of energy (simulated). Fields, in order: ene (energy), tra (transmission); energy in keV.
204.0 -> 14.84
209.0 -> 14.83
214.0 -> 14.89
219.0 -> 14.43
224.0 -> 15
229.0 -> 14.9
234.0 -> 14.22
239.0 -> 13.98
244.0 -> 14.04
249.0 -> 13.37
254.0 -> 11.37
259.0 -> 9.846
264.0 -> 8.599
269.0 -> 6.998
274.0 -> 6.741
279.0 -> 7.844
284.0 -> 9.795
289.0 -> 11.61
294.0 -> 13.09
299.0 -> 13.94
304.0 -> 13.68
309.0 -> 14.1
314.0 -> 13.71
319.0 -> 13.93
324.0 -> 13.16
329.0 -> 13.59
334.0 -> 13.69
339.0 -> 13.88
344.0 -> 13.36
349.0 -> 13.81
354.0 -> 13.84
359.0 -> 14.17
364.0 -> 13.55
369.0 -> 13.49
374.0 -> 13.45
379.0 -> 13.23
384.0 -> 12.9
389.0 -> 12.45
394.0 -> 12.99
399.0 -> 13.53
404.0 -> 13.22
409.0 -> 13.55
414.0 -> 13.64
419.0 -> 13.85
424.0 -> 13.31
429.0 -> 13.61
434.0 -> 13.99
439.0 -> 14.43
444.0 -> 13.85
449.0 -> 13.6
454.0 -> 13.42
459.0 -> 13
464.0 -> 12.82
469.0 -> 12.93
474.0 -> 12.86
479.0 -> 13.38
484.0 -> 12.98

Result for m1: 1.1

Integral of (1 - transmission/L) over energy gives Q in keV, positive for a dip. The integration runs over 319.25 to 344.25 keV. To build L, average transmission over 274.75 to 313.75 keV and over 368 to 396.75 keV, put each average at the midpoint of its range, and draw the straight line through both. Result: -2.4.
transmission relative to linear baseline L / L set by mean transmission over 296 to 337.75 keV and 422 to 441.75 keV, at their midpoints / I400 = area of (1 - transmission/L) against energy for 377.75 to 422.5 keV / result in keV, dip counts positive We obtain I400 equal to 1.8 keV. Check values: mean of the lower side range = 13.7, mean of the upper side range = 13.8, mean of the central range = 13.3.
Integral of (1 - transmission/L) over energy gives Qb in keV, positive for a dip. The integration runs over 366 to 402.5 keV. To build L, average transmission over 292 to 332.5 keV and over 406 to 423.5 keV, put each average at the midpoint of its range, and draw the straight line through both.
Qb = 1.3 keV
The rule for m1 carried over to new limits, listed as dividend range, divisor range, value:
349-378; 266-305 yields 1.33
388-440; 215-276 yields 1.12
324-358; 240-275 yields 1.31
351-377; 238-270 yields 1.22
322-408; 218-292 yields 1.17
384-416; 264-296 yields 1.43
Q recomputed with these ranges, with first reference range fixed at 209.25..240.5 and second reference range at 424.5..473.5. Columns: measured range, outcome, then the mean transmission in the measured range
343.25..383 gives 0.91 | 13.6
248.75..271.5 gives 7.45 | 9.71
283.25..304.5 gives 2.59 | 12.5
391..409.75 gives 0.61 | 13.3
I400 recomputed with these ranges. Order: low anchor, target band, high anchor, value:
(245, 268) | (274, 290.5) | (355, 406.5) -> 3.1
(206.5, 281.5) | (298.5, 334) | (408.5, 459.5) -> -2.9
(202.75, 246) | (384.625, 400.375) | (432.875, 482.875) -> 0.9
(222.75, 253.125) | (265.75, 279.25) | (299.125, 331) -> 6.5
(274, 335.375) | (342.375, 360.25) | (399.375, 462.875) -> -1.3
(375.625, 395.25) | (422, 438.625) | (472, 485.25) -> -1.0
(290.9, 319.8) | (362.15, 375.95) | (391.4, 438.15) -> 0.1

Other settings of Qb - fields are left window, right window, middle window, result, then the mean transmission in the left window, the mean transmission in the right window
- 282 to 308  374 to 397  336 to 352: -1.1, 12.6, 13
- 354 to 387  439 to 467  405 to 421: -0.2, 13.5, 13.4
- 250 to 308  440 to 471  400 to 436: -2.4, 10.5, 13.3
